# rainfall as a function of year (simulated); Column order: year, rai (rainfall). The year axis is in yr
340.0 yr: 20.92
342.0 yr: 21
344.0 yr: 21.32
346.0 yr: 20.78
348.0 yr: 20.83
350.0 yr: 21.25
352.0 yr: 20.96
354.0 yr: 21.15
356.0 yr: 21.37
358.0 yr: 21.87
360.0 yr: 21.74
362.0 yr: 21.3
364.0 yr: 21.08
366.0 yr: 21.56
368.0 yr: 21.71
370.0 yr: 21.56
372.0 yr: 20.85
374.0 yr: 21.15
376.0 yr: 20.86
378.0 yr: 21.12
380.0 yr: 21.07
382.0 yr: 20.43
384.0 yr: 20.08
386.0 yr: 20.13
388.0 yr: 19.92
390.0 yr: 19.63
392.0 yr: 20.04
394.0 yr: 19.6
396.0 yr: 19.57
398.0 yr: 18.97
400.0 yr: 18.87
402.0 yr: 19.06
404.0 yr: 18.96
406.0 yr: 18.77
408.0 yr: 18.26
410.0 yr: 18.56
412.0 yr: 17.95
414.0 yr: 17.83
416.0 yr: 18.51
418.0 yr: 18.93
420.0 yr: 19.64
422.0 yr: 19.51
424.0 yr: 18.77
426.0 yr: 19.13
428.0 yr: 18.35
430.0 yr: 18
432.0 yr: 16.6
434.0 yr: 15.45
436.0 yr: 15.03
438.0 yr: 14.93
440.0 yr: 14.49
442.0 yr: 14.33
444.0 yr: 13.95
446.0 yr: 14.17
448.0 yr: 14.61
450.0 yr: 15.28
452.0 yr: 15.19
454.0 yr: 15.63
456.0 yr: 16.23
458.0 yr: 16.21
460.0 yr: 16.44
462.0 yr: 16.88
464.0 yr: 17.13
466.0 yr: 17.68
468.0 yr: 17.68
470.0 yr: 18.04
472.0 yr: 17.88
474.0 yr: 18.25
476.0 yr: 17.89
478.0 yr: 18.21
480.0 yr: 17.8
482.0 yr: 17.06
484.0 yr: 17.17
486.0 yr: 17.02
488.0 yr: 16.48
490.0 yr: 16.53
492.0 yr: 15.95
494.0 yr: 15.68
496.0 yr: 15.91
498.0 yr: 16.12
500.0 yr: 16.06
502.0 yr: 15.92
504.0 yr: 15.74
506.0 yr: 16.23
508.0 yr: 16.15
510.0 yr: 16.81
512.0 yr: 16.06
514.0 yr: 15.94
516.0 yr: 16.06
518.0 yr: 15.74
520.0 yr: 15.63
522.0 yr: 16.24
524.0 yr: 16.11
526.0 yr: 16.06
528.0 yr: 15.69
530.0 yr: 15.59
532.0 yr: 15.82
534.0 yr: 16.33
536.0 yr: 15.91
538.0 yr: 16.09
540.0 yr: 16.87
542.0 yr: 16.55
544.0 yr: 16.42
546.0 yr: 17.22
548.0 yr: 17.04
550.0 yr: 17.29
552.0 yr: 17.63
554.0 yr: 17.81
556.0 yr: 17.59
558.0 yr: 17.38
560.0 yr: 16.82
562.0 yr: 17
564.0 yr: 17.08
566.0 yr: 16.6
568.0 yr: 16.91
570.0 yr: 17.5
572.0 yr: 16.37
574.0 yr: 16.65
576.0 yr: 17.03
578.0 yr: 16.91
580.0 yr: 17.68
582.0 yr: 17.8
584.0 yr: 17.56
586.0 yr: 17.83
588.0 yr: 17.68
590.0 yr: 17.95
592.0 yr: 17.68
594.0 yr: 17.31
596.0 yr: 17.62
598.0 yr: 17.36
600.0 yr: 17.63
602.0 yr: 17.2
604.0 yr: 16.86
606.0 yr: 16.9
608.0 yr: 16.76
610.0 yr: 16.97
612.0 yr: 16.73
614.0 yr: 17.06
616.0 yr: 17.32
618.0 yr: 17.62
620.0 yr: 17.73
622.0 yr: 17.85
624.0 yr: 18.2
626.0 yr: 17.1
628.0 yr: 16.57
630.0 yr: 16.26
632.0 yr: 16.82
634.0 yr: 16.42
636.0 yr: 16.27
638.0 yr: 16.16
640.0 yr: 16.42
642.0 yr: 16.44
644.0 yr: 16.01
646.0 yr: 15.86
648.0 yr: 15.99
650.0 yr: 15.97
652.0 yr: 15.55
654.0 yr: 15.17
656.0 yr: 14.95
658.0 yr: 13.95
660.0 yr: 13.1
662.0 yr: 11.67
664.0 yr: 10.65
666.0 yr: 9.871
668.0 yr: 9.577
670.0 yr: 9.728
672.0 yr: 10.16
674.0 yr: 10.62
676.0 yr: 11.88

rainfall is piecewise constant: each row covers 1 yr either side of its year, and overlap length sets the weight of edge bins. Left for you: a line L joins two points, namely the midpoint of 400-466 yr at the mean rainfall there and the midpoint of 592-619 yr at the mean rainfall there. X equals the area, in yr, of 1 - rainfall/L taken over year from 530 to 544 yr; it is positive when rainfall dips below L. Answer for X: 0.7 yr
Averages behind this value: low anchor 17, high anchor 17.2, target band 16.2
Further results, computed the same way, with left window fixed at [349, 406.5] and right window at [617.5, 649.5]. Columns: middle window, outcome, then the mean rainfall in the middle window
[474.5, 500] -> 2.8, 16.8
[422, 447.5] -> 4.5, 16.2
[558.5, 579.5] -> 0.9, 16.9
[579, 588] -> -0.1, 17.7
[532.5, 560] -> 1.7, 16.9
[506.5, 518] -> 1.5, 16.2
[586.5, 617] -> -0.2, 17.3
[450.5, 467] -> 2.5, 16.4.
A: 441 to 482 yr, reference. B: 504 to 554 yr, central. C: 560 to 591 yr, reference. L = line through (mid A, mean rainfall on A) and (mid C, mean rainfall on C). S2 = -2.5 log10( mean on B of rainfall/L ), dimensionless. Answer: 0.039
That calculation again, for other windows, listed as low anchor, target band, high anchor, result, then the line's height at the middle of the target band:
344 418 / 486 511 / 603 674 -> 0.114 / 18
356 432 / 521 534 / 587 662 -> 0.127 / 17.9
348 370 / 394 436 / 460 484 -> 0.062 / 19.5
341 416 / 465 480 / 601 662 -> 0.052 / 18.8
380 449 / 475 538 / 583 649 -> 0.080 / 17.6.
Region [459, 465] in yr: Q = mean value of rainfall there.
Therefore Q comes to 16.8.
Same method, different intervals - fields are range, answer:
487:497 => 16.1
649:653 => 15.8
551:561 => 17.4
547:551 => 17.2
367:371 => 21.6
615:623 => 17.6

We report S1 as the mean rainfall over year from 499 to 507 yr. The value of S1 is 16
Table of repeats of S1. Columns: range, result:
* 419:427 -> 19.3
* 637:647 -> 16.2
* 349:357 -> 21.2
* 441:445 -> 14.1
